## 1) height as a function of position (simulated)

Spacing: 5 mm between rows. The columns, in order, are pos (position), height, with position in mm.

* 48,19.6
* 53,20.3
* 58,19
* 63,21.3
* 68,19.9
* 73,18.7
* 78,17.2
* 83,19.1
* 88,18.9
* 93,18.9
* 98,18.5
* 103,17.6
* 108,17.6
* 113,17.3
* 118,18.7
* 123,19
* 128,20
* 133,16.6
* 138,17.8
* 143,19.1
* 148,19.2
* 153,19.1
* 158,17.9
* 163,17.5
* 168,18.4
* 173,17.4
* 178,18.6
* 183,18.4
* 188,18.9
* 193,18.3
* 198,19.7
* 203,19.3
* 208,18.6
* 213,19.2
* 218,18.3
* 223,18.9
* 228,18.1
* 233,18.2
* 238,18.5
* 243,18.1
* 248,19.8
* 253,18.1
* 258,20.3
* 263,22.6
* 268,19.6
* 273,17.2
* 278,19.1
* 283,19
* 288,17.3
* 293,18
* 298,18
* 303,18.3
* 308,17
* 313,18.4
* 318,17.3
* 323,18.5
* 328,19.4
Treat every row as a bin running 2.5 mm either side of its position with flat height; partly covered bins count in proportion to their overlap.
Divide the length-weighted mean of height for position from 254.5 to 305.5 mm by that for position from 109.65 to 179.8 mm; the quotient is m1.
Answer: 1.0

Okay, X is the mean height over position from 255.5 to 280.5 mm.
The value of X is 19.8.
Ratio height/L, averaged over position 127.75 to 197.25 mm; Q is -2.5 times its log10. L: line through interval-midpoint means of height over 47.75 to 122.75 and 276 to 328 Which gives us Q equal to 0.01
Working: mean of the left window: 18.8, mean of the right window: 18.1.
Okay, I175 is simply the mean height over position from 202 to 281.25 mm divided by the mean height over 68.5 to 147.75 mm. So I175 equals 1.0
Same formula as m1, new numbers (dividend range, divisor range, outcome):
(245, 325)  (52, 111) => 0.99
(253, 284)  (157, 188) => 1.08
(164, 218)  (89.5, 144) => 1.02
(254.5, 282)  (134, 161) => 1.06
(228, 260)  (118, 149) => 1.01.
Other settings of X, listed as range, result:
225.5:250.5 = 18.5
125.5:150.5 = 18.5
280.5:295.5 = 18.1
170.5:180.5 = 18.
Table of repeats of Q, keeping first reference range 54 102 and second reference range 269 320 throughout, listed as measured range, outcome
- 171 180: 0.03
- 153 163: 0.03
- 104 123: 0.05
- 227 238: 0.00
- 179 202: -0.02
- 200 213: -0.03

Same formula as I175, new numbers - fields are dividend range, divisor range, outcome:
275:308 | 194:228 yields 0.96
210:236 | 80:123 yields 1.01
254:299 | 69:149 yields 1.03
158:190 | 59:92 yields 0.95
